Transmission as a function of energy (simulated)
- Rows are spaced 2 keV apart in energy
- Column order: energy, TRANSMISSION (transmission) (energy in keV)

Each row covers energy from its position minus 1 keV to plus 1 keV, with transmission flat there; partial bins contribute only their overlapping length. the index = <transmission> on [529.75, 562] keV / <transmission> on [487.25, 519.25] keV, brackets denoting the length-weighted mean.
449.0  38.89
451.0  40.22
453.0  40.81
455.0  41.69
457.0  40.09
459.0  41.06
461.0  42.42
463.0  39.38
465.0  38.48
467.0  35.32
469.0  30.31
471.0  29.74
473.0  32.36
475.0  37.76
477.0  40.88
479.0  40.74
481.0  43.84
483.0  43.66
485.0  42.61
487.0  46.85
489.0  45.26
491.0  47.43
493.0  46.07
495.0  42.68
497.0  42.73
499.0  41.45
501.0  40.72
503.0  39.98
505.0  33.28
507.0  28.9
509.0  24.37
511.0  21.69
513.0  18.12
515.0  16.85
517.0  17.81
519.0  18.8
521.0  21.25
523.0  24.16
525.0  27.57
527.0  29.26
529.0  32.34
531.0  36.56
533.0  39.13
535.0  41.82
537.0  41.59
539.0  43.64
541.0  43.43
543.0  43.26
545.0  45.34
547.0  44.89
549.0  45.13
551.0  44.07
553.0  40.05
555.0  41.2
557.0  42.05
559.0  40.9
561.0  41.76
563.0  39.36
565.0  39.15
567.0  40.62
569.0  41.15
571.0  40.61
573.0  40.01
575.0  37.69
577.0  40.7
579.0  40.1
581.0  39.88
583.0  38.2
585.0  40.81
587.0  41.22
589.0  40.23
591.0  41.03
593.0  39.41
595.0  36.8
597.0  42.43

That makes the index 1.26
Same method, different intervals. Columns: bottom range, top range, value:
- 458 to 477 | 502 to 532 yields 0.71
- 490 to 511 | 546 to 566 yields 1.10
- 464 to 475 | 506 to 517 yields 0.64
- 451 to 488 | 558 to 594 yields 1.02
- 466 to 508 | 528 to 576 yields 1.04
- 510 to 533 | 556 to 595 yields 1.63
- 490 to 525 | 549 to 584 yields 1.31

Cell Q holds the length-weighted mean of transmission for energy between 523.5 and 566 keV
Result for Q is 39.9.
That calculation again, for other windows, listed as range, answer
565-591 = 40.1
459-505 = 40.3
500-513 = 30.5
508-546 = 30.9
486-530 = 32.2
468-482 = 36.5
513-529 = 22.6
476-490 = 43.4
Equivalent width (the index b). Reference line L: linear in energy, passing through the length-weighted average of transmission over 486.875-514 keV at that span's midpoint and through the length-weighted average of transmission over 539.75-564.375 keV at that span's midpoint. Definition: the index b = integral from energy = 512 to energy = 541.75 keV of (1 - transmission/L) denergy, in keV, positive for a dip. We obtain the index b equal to 7.4 keV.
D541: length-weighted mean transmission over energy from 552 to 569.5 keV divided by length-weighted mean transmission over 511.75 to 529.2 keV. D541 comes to 1.81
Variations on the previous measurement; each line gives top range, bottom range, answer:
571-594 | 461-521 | 1.13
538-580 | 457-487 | 1.07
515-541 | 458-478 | 0.85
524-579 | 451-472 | 1.05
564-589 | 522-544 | 1.09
